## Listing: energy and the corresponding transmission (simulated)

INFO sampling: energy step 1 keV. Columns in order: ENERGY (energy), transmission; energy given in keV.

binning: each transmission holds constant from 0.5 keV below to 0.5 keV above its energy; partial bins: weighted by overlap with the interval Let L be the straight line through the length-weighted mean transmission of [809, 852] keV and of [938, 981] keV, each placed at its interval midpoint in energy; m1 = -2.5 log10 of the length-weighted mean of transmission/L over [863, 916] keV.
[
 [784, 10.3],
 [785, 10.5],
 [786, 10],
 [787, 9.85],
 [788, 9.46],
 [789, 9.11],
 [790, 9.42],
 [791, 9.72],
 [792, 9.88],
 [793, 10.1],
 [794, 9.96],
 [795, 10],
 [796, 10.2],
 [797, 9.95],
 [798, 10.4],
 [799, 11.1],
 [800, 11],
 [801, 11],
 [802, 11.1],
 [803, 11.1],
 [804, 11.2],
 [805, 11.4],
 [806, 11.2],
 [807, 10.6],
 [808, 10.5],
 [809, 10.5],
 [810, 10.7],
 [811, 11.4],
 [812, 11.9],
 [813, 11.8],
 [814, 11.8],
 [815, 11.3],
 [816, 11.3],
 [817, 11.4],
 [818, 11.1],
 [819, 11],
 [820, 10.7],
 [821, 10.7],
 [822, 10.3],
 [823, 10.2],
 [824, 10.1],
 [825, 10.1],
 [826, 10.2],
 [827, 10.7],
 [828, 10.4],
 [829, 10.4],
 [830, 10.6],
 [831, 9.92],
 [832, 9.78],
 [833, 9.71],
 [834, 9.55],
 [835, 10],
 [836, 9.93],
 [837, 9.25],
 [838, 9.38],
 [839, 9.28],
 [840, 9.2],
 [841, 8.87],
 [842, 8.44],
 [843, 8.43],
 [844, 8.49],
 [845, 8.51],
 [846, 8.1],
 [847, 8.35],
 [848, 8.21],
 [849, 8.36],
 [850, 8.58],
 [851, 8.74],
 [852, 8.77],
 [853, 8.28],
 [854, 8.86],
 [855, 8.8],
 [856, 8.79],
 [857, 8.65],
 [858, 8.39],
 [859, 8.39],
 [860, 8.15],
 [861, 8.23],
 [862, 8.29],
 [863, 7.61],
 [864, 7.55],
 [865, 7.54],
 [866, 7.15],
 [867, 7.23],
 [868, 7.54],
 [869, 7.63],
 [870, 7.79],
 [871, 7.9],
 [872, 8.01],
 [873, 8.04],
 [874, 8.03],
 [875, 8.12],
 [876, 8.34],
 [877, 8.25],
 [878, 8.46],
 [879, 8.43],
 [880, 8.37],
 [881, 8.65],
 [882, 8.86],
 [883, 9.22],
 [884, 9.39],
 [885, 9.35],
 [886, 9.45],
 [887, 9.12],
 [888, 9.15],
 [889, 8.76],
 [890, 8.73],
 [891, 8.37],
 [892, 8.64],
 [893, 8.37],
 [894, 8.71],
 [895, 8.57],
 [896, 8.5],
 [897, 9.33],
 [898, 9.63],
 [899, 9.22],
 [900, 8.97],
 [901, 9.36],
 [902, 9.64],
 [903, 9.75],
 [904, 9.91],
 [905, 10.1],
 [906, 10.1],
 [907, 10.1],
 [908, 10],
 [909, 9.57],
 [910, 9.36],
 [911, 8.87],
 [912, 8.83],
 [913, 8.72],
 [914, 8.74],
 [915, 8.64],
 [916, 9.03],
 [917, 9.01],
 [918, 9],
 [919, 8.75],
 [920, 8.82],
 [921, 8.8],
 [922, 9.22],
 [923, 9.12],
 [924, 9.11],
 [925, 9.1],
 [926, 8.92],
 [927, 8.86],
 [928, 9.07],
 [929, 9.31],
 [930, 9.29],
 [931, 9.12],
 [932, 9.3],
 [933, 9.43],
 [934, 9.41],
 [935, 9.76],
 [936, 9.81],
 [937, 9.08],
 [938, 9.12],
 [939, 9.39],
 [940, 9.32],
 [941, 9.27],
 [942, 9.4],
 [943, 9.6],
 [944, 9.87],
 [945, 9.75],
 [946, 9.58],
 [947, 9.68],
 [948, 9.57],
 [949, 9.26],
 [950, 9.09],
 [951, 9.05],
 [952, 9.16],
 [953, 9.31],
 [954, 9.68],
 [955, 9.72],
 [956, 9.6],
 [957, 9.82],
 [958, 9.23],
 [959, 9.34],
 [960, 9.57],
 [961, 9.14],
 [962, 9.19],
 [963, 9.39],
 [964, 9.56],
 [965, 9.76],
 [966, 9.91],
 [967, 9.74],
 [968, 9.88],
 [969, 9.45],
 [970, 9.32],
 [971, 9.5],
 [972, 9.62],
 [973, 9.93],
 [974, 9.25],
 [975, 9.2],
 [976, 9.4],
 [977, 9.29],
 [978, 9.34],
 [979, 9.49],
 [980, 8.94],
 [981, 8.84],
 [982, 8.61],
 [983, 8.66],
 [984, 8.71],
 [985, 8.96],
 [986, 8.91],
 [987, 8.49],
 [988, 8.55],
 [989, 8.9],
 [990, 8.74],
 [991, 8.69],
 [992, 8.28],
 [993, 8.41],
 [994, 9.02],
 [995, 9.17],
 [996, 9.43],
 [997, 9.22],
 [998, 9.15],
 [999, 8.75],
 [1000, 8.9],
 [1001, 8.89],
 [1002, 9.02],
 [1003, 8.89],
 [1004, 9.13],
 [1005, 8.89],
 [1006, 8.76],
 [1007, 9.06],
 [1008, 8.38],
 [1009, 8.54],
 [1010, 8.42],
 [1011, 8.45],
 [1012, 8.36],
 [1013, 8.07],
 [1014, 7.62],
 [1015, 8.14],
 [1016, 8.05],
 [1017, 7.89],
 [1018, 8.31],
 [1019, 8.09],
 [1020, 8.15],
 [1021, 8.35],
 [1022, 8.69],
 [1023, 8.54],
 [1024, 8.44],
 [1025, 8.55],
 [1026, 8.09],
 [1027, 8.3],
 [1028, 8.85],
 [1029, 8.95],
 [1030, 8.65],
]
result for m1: 0.113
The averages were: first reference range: 9.93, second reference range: 9.45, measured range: 8.74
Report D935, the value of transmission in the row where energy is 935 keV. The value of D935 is 9.76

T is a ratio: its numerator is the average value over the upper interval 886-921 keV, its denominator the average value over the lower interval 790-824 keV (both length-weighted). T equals 0.8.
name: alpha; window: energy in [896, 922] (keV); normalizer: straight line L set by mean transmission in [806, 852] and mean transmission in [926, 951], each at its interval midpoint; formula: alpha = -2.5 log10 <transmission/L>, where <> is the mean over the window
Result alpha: 0.03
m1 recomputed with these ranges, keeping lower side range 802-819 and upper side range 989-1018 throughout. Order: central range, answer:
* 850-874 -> 0.28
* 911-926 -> 0.10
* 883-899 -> 0.13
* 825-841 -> 0.11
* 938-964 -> -0.01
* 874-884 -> 0.20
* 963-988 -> -0.03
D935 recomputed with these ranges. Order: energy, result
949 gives 9.26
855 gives 8.8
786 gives 10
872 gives 8.01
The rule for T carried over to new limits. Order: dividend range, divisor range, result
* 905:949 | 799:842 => 0.88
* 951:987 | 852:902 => 1.10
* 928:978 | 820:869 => 1.05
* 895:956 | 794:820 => 0.85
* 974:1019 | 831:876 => 1.03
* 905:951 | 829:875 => 1.08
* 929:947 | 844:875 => 1.16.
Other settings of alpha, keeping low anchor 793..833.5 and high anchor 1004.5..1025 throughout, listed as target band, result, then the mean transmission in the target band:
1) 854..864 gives 0.21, 8.35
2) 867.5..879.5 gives 0.24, 8.04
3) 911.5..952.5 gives 0.01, 9.2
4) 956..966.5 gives -0.06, 9.5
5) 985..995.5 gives -0.01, 8.73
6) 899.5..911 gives 0.00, 9.68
